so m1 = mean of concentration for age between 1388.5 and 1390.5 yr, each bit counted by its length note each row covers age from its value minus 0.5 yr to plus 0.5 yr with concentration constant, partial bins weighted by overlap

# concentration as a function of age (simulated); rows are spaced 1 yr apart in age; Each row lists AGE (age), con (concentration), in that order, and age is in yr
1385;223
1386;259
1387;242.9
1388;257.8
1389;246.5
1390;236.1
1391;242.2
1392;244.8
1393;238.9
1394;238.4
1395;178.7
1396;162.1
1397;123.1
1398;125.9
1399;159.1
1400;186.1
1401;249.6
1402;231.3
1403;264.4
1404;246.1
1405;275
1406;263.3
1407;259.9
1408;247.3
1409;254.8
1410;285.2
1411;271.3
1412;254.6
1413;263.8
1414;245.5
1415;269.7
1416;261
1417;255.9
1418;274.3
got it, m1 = 241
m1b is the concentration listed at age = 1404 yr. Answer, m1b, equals 246.1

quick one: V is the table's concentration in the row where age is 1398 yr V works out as 125.9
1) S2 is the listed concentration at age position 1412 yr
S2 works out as 254.6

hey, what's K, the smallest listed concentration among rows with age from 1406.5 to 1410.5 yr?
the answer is 247.3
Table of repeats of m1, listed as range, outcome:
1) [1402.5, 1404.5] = 255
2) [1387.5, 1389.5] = 252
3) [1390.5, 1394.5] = 241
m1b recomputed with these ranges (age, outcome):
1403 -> 264.4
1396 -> 162.1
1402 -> 231.3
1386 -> 259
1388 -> 257.8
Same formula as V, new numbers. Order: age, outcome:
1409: 254.8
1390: 236.1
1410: 285.2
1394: 238.4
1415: 269.7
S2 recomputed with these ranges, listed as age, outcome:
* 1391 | 242.2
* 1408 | 247.3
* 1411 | 271.3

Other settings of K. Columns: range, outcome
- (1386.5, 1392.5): 236.1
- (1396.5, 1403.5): 123.1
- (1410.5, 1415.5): 245.5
